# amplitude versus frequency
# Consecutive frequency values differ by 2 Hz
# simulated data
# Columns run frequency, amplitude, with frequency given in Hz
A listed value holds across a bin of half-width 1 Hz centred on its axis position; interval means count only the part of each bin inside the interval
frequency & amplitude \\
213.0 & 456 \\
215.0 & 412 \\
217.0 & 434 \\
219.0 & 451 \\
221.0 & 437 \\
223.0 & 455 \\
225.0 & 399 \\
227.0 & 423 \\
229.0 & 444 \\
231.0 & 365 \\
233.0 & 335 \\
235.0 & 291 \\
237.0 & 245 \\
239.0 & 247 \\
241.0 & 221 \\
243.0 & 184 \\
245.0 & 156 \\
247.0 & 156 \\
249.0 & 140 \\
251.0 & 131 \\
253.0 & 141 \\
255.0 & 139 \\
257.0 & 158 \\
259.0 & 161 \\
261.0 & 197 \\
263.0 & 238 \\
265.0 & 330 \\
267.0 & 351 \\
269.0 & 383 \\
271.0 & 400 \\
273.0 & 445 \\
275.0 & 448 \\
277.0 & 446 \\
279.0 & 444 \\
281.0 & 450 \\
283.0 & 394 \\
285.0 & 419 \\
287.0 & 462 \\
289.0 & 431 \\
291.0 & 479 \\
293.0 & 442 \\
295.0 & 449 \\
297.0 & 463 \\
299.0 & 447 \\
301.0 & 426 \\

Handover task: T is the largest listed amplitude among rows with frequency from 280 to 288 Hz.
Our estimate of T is 462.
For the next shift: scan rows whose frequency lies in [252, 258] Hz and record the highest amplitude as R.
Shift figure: 158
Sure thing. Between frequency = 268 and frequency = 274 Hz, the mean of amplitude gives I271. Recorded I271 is 409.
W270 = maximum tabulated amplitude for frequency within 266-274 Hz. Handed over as 445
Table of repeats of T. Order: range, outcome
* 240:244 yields 221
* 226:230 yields 444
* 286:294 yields 479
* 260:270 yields 383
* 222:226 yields 455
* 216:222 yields 451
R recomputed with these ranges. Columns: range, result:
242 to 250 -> 184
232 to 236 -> 335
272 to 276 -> 448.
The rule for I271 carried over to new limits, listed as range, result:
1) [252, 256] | 140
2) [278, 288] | 434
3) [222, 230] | 430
